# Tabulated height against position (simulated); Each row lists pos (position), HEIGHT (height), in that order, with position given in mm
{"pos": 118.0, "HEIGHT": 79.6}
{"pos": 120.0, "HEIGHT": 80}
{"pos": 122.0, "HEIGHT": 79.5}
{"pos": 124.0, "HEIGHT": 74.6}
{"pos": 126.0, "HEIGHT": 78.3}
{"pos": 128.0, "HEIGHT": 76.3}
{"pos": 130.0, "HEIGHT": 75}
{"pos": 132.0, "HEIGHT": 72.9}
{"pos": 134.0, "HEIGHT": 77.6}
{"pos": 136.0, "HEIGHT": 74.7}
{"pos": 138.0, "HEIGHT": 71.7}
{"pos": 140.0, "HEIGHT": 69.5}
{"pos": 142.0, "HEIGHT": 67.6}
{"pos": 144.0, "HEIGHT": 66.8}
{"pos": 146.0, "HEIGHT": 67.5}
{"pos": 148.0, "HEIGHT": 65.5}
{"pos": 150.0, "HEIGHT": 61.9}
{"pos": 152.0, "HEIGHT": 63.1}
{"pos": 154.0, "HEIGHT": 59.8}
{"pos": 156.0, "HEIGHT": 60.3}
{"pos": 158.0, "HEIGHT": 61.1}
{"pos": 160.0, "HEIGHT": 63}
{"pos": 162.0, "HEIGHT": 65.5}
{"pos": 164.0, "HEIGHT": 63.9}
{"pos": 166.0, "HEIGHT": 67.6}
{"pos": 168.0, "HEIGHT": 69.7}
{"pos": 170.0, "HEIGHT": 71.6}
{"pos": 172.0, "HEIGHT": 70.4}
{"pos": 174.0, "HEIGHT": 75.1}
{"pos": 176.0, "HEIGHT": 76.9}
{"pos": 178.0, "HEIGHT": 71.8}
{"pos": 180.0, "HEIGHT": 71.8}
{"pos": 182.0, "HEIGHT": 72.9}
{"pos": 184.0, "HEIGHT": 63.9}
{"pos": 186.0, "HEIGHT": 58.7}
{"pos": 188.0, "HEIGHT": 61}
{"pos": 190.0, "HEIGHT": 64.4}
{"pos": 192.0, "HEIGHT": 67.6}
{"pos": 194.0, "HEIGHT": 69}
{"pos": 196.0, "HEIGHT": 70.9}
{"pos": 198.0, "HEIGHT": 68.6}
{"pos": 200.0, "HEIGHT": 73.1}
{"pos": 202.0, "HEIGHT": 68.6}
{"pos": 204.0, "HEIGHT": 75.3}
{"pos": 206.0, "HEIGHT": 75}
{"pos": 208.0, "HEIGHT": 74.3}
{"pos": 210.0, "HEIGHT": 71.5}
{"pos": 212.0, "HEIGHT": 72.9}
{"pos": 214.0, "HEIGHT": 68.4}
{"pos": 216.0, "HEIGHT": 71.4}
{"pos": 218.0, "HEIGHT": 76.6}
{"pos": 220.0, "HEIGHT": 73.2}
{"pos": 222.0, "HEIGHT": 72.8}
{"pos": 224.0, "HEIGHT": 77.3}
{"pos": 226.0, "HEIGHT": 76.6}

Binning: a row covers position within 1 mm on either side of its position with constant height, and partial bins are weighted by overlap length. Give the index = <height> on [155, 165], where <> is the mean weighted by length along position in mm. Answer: 62.8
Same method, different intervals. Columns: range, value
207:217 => 71.7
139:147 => 67.8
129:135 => 75.2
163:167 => 65.8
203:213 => 73.8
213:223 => 72.5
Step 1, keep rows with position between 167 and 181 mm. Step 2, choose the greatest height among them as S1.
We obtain 76.9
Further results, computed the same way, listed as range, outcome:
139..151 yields 69.5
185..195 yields 69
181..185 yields 72.9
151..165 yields 65.5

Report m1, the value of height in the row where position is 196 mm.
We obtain 70.9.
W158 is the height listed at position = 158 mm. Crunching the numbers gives 61.1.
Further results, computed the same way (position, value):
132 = 72.9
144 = 66.8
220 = 73.2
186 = 58.7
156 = 60.3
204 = 75.3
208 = 74.3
